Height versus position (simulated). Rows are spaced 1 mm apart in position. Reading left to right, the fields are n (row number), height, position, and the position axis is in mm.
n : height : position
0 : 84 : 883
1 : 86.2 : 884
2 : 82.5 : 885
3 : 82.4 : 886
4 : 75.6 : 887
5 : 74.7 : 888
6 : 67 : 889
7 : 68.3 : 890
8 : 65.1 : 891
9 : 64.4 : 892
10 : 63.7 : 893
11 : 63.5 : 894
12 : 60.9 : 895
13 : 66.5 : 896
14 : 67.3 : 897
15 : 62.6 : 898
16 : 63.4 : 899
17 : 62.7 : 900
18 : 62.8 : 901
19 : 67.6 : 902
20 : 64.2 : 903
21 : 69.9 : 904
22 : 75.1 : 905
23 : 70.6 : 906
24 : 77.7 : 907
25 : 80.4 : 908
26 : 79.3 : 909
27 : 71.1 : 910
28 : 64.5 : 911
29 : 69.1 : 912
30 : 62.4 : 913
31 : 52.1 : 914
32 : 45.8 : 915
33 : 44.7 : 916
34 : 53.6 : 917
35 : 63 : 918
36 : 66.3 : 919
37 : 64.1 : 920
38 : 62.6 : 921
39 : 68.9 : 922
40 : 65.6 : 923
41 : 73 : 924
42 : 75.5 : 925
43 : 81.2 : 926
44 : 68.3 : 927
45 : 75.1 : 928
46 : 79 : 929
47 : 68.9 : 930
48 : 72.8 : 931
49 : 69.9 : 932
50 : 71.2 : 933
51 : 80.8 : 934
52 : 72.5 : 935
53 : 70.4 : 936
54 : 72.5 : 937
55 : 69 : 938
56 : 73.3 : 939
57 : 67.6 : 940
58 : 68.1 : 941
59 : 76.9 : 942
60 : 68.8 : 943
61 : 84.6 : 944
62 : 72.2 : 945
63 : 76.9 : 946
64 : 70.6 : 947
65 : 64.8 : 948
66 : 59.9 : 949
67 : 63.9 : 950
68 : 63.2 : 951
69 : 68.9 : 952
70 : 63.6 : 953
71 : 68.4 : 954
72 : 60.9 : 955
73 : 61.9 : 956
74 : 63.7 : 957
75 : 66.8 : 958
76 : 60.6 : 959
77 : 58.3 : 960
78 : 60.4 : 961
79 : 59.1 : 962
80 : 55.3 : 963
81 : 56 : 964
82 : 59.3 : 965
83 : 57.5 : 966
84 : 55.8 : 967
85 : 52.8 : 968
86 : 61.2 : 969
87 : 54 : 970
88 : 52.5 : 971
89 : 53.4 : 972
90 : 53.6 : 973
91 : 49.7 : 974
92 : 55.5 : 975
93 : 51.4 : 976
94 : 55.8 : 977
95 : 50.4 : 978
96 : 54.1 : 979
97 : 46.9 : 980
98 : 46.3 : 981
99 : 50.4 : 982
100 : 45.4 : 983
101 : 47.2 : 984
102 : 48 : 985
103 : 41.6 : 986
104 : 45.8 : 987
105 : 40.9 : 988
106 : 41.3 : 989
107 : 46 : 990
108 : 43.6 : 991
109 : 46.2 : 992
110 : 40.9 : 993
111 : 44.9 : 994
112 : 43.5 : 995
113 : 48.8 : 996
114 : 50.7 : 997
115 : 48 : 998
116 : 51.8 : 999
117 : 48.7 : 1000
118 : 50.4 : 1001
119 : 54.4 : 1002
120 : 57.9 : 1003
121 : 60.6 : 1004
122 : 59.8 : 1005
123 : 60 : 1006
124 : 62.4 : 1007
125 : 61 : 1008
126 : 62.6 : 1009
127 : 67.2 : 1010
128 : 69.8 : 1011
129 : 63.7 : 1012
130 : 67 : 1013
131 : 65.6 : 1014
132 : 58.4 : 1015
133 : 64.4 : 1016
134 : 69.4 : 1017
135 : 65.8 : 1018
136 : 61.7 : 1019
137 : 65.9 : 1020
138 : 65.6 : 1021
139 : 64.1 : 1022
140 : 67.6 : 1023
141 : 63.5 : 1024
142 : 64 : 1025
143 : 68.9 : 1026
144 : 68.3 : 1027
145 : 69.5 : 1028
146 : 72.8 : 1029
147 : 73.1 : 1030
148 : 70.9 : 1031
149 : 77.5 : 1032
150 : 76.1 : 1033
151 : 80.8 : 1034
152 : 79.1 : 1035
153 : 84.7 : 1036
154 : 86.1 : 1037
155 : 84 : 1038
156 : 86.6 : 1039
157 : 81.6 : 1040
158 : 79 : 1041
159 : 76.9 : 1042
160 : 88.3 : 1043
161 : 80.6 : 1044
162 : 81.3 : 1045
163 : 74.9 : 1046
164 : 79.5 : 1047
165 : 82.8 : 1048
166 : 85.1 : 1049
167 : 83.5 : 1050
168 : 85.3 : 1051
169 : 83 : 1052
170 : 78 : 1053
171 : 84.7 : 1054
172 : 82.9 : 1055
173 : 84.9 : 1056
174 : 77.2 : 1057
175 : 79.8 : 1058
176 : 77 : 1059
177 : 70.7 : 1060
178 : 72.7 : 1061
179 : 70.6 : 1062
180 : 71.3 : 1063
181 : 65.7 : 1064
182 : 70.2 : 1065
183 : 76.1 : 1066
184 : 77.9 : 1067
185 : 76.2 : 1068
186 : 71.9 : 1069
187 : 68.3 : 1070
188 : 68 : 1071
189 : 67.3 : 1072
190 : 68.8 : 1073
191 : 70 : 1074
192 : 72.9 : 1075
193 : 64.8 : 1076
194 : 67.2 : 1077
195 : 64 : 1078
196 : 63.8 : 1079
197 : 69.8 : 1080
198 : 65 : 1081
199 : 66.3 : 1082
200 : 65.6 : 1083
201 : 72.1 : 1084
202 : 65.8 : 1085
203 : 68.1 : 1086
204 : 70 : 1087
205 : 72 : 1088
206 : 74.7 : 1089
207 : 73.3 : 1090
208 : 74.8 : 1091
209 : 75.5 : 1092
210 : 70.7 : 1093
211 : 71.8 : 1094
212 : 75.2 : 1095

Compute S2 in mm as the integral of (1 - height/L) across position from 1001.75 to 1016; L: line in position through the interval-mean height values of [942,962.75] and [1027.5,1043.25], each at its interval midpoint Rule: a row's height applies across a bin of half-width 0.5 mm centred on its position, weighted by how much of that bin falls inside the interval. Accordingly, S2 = 2.4 mm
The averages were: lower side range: 66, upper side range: 79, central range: 62.4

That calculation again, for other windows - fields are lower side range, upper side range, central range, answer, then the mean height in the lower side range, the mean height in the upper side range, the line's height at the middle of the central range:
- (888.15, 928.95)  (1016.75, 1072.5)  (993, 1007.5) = 3.98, 66.5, 75.4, 72.5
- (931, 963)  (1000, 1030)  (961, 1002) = 9.69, 67.9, 63.8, 65.8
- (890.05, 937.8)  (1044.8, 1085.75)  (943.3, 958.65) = 0.38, 67.5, 73.6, 69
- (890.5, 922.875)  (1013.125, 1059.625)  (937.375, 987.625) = 7.15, 64.9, 75.6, 69.5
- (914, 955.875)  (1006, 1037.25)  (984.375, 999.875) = 5.19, 68.2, 68.7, 68.5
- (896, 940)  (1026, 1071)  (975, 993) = 6.35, 68.1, 77.7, 73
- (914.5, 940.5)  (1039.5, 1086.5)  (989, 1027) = 7.31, 68.3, 74.4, 71.9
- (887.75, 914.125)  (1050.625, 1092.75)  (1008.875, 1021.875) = 1.02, 67.4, 72.4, 70.8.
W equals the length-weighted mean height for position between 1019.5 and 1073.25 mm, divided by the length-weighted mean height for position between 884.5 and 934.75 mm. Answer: 1.1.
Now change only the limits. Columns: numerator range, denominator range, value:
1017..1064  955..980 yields 1.35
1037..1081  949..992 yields 1.39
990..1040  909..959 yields 0.94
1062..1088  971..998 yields 1.44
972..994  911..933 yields 0.72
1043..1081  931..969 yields 1.13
